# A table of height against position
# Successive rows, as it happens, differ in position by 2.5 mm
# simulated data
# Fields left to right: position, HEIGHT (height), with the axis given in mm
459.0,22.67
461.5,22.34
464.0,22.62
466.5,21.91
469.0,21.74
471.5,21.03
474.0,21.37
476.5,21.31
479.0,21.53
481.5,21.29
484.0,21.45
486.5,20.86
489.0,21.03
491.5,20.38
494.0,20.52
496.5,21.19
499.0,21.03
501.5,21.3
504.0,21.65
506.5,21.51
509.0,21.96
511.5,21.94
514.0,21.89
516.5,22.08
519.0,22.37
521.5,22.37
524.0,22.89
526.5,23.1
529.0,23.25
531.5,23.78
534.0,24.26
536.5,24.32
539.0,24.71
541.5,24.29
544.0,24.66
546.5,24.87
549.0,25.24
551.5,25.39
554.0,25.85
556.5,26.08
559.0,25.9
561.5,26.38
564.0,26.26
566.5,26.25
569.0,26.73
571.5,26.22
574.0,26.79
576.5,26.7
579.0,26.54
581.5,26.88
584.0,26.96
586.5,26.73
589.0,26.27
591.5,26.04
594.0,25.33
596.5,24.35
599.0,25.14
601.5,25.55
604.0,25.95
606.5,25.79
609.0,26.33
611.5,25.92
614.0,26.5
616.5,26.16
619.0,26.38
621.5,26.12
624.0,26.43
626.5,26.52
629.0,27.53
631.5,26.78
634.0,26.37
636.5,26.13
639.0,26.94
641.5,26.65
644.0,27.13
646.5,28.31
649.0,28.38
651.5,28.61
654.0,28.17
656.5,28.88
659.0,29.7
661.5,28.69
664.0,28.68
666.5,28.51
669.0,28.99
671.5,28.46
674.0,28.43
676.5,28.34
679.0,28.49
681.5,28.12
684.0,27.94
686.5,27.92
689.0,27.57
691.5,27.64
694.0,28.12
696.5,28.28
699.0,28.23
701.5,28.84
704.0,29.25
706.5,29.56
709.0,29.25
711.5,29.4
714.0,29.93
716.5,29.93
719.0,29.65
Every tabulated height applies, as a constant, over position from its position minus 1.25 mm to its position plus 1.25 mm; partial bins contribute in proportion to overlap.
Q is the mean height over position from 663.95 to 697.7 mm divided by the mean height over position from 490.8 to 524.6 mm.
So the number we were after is 1.30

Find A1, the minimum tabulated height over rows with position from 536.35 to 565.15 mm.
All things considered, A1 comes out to 24.29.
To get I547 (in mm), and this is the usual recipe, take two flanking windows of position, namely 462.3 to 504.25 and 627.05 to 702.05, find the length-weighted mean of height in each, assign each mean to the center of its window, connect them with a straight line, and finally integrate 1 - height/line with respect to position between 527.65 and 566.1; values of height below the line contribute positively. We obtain -2.2 mm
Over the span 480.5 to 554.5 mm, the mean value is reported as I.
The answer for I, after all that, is 22.7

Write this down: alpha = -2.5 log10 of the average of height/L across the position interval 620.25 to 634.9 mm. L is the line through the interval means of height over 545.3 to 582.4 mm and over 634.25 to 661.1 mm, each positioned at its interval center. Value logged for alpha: 0.03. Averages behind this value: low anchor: 26.1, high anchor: 27.9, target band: 26.6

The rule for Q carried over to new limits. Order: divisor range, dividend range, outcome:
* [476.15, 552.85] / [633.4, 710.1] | 1.25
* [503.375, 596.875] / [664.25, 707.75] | 1.15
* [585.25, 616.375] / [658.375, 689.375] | 1.10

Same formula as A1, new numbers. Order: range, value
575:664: 24.35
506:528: 21.51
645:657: 28.17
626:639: 26.13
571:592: 26.04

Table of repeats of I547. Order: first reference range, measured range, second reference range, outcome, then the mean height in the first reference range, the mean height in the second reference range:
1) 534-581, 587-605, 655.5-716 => 0.7 mm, 25.7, 28.6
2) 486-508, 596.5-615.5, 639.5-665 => 0.3 mm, 21.1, 28.3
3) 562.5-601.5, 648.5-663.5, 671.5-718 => -0.5 mm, 26.2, 28.6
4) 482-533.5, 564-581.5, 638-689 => -1.4 mm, 21.9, 28.3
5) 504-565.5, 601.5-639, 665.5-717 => 0.2 mm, 23.9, 28.6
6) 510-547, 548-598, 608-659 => -2.5 mm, 23.3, 27.1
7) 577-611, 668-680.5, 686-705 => -0.3 mm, 26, 28.2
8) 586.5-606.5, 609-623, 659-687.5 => 0.1 mm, 25.6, 28.5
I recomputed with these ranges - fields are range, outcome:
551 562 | 25.9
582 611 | 25.9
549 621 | 26.1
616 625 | 26.3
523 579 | 25.2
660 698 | 28.3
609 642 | 26.5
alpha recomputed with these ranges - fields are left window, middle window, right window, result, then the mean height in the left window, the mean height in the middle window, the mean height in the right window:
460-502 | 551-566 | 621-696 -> -0.079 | 21.4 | 26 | 27.8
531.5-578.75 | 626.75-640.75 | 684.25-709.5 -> 0.017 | 25.6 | 26.7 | 28.4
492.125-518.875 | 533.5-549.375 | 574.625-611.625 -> -0.056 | 21.5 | 24.6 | 26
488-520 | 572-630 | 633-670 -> -0.019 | 21.4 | 26.2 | 28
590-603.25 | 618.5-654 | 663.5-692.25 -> -0.013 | 25.3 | 27.1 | 28.3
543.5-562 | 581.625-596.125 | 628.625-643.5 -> -0.006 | 25.5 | 26.2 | 26.7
